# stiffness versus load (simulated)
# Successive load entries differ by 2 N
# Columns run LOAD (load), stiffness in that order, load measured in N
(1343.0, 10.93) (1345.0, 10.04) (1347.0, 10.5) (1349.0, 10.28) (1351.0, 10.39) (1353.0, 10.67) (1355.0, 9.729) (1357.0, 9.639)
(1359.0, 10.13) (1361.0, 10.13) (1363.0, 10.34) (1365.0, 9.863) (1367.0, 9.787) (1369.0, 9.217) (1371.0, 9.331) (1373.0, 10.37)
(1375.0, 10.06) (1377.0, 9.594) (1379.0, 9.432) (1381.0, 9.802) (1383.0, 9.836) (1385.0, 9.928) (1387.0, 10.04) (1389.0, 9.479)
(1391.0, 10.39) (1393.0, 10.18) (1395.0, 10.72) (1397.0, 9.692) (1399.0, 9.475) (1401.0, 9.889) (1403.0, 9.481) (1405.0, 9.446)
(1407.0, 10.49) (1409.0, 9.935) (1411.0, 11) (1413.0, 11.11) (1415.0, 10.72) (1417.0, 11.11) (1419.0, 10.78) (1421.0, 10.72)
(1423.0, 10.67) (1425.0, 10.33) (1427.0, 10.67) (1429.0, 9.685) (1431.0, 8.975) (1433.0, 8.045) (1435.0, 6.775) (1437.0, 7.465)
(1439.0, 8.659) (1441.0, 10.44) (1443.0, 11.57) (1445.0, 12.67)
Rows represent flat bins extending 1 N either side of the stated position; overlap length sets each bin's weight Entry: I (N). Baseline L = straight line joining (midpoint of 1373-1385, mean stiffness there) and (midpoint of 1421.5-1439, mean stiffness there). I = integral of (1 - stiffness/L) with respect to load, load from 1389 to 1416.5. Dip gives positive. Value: -2.1 N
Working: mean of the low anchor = 9.81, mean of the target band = 10.2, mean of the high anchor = 9.1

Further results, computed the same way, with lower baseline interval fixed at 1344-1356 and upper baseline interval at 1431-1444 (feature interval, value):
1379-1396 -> -0.6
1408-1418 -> -1.7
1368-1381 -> 0.2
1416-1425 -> -1.6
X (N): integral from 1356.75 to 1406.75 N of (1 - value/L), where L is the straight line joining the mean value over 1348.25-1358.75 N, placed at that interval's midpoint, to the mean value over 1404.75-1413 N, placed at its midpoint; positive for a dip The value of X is 1.98 N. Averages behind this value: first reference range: 10.1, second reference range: 10.4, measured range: 9.86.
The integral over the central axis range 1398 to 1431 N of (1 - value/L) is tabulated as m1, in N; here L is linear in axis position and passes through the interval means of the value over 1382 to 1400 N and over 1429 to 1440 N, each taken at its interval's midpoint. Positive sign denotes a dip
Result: -5.0 N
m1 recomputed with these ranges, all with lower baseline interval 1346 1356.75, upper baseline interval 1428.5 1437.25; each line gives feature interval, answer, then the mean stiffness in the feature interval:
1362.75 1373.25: 0.1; 9.74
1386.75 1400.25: -1.2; 9.99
